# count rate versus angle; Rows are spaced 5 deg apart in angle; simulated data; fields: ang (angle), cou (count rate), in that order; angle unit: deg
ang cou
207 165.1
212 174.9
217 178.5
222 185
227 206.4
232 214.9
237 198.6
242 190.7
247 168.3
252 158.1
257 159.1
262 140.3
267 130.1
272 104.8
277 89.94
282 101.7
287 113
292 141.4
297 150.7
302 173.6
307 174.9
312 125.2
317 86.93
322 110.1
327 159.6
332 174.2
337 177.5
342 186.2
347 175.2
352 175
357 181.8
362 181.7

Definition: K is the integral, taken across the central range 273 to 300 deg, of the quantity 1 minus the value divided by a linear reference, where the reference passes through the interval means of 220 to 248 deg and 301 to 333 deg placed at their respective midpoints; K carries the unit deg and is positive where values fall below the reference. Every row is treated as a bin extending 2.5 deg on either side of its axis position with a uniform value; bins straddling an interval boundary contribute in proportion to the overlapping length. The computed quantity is 6.8 deg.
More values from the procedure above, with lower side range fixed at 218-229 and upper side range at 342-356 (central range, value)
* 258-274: 5.0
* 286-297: 3.0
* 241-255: 1.5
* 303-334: 7.1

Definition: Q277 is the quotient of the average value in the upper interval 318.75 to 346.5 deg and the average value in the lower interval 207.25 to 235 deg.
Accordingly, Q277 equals 0.8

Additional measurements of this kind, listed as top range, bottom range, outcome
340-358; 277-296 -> 1.53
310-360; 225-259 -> 0.84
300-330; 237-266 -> 0.84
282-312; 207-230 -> 0.78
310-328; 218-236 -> 0.59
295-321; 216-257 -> 0.75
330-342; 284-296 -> 1.38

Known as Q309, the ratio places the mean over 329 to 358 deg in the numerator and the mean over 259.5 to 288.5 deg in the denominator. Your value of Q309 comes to 1.6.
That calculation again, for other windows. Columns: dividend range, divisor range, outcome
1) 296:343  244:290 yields 1.16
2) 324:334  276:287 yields 1.63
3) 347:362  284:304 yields 1.25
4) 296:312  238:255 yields 0.93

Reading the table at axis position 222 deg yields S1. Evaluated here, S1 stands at 185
